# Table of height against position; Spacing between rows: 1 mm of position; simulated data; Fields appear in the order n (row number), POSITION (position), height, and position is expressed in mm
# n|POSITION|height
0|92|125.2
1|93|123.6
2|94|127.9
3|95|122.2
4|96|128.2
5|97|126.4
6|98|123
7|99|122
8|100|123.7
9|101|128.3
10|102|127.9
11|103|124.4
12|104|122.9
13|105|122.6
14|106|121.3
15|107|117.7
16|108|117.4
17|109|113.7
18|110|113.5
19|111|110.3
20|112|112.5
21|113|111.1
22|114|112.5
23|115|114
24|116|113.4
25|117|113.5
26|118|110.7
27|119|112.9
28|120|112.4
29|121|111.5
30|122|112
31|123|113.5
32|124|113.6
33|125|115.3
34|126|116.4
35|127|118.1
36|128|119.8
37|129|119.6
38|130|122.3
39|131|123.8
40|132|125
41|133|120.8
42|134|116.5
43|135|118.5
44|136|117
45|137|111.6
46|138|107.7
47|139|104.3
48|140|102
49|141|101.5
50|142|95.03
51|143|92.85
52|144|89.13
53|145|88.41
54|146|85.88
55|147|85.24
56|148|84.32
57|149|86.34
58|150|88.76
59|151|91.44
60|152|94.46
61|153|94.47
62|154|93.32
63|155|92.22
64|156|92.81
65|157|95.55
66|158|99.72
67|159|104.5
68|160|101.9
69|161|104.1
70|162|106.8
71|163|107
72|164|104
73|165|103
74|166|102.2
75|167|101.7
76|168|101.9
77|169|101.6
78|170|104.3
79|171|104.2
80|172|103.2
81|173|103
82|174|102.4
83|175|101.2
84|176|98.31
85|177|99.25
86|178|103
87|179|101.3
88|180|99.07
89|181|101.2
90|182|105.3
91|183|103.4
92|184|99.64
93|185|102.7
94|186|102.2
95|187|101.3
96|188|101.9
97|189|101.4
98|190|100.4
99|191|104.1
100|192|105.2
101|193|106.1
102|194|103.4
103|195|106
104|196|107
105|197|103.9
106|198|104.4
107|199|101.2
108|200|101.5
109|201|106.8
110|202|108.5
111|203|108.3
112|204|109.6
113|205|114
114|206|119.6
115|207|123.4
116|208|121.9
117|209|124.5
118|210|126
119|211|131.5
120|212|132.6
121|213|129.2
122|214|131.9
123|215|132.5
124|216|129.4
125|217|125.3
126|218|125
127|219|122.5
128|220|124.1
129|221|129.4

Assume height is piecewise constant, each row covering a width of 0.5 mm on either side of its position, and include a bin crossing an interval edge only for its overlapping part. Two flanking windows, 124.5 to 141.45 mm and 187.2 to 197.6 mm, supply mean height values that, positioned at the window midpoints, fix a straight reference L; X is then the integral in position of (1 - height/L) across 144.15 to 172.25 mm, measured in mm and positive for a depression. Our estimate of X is 3.4 mm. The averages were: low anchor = 115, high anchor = 104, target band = 97.1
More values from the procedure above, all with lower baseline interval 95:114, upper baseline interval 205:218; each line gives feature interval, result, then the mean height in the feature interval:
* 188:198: 1.71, 104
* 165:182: 3.08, 102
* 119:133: 0.50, 117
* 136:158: 5.01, 94.8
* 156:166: 1.72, 102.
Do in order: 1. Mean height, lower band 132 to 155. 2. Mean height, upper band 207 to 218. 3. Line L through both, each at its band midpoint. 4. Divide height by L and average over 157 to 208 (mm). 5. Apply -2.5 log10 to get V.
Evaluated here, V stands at 0.109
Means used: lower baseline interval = 99.1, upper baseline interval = 128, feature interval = 104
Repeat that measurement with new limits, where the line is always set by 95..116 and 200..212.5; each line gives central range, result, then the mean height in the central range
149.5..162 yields 0.23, 96.5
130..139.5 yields 0.03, 116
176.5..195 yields 0.16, 102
